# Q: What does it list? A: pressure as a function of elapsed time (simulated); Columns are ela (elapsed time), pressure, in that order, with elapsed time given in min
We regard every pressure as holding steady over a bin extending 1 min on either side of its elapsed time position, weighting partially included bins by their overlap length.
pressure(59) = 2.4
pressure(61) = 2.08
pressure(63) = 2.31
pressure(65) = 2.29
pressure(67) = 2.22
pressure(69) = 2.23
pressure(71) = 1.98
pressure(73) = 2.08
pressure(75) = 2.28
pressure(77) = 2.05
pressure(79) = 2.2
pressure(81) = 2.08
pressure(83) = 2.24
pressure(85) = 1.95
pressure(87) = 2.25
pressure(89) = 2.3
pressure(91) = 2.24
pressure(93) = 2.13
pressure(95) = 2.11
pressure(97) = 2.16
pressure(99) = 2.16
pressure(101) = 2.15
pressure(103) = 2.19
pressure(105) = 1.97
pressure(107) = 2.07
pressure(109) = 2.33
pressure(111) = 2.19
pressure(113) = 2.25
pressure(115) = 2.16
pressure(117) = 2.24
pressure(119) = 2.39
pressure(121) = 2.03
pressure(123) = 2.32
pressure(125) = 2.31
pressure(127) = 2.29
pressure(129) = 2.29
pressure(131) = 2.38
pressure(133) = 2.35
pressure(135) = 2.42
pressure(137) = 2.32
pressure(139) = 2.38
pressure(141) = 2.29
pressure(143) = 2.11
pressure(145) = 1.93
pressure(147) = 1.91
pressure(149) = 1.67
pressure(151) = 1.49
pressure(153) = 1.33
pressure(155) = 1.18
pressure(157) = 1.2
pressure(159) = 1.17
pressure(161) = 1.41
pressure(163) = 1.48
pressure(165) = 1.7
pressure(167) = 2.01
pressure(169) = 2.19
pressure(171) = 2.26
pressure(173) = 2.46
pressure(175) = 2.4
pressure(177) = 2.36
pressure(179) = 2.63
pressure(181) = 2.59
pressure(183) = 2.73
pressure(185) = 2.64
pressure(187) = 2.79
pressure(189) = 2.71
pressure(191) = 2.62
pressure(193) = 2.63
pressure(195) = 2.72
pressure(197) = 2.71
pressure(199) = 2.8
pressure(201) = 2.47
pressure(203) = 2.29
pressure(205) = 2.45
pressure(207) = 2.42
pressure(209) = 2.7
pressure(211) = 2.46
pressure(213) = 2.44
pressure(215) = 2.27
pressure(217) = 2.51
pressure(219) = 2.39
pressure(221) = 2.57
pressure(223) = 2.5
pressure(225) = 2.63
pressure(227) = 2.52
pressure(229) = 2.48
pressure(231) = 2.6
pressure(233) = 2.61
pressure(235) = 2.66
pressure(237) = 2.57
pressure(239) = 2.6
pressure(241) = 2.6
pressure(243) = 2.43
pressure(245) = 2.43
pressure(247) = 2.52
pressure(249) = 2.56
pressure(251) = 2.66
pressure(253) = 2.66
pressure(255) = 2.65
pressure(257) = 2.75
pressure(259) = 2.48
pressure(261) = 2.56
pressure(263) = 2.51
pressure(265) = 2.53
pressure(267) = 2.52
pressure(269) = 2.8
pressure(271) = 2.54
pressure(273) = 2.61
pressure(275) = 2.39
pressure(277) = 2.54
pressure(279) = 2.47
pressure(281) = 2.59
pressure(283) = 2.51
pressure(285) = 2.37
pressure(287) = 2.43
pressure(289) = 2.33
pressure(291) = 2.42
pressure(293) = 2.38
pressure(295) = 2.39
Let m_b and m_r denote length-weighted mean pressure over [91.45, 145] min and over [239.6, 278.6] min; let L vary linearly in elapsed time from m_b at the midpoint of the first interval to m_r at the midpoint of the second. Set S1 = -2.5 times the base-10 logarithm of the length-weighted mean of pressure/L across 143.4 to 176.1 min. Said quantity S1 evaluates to 0.31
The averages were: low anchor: 2.22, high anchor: 2.56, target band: 1.75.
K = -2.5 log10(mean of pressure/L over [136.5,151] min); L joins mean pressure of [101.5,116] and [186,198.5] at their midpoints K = 0.17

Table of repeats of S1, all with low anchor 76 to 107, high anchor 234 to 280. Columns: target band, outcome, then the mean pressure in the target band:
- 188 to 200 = -0.12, 2.7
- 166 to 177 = 0.04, 2.27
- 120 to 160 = 0.15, 1.97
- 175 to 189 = -0.10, 2.61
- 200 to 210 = -0.01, 2.47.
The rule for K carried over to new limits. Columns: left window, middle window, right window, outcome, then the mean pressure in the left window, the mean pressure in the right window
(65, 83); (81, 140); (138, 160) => -0.158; 2.15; 1.7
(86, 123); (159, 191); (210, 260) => 0.055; 2.19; 2.54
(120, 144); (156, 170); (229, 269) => 0.430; 2.29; 2.58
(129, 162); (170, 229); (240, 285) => -0.168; 1.86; 2.56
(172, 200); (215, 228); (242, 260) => 0.041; 2.63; 2.57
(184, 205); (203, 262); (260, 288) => 0.018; 2.63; 2.53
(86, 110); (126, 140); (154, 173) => -0.229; 2.17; 1.67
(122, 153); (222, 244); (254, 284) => -0.051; 2.14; 2.56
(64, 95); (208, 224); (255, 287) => -0.020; 2.17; 2.54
